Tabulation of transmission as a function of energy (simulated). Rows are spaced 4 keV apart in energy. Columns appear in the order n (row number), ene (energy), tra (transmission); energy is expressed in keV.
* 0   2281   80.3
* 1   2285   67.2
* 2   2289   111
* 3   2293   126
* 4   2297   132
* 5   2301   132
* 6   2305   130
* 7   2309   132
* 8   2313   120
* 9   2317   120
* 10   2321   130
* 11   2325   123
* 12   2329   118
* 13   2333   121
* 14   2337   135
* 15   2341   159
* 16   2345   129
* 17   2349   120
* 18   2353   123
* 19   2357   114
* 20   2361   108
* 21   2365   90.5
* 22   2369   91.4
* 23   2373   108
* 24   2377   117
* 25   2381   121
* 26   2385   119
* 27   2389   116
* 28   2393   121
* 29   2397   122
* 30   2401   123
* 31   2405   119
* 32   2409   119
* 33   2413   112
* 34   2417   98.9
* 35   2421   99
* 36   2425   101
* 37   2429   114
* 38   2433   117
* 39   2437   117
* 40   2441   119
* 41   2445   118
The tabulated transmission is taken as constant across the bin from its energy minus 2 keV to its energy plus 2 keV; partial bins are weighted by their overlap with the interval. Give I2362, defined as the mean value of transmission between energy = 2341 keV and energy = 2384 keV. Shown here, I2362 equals 115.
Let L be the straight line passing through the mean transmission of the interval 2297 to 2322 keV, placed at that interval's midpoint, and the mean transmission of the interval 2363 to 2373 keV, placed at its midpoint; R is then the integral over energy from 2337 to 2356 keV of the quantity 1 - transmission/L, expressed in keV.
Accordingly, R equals -4.5 keV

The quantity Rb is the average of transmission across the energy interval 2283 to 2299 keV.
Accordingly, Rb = 109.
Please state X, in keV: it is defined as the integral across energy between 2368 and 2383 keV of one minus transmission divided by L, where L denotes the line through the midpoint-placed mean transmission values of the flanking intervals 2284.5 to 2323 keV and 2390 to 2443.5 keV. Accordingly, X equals 0.82 keV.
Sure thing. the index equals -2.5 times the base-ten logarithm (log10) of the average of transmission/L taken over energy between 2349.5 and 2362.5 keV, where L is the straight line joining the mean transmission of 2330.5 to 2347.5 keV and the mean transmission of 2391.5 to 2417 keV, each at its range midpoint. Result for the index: 0.130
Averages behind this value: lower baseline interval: 135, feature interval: 116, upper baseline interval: 118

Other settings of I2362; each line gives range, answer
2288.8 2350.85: 128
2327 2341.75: 131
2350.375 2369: 107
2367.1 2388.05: 112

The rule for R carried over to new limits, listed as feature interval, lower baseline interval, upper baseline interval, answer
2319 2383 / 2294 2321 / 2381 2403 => 2.46 keV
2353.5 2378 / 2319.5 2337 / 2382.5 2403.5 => 3.31 keV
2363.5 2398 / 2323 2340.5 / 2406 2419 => 1.53 keV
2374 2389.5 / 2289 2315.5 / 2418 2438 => -0.31 keV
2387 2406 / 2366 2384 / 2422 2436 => -1.88 keV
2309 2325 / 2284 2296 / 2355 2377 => -2.83 keV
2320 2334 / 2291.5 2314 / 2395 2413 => 0.47 keV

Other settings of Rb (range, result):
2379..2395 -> 119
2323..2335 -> 121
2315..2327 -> 124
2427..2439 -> 116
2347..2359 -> 119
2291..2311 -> 130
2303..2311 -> 131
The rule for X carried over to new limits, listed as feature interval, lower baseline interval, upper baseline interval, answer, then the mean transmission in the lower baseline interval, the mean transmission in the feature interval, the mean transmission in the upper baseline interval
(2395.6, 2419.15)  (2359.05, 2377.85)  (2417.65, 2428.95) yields -3.0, 102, 115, 102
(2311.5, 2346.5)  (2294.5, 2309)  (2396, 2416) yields -0.2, 131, 128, 118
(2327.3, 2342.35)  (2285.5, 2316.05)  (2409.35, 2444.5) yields -1.6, 123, 132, 111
